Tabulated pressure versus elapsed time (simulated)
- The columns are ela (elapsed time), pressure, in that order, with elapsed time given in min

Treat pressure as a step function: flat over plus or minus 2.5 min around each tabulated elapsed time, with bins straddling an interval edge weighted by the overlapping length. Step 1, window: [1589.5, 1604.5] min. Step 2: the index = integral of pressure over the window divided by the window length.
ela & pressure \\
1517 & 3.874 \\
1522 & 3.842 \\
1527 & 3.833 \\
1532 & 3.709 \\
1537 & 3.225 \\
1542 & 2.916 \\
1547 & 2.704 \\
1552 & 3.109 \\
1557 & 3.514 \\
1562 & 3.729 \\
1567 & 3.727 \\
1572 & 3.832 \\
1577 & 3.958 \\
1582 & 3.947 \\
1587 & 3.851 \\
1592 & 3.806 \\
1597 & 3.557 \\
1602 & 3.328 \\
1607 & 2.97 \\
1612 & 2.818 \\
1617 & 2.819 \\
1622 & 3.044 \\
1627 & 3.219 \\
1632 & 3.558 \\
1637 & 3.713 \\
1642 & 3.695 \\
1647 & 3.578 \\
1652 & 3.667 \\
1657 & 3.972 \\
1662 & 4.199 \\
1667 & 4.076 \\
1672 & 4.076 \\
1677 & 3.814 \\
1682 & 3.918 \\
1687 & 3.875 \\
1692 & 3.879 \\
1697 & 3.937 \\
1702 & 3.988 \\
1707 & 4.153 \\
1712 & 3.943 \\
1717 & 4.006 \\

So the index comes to 3.56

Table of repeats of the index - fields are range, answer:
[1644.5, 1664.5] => 3.85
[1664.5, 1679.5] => 3.99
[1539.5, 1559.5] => 3.06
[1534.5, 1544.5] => 3.07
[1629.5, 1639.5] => 3.64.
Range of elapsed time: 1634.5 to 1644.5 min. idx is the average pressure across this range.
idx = 3.7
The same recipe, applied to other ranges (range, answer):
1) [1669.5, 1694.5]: 3.91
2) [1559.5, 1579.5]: 3.81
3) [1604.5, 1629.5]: 2.97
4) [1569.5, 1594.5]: 3.88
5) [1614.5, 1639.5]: 3.27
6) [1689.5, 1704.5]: 3.93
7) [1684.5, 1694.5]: 3.88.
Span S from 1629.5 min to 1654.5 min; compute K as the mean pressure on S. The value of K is 3.64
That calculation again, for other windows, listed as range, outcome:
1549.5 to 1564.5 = 3.45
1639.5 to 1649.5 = 3.64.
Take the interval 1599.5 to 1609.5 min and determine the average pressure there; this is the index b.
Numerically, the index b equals 3.15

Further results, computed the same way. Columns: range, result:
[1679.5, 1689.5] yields 3.9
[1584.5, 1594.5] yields 3.83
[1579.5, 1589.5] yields 3.9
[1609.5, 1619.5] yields 2.82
